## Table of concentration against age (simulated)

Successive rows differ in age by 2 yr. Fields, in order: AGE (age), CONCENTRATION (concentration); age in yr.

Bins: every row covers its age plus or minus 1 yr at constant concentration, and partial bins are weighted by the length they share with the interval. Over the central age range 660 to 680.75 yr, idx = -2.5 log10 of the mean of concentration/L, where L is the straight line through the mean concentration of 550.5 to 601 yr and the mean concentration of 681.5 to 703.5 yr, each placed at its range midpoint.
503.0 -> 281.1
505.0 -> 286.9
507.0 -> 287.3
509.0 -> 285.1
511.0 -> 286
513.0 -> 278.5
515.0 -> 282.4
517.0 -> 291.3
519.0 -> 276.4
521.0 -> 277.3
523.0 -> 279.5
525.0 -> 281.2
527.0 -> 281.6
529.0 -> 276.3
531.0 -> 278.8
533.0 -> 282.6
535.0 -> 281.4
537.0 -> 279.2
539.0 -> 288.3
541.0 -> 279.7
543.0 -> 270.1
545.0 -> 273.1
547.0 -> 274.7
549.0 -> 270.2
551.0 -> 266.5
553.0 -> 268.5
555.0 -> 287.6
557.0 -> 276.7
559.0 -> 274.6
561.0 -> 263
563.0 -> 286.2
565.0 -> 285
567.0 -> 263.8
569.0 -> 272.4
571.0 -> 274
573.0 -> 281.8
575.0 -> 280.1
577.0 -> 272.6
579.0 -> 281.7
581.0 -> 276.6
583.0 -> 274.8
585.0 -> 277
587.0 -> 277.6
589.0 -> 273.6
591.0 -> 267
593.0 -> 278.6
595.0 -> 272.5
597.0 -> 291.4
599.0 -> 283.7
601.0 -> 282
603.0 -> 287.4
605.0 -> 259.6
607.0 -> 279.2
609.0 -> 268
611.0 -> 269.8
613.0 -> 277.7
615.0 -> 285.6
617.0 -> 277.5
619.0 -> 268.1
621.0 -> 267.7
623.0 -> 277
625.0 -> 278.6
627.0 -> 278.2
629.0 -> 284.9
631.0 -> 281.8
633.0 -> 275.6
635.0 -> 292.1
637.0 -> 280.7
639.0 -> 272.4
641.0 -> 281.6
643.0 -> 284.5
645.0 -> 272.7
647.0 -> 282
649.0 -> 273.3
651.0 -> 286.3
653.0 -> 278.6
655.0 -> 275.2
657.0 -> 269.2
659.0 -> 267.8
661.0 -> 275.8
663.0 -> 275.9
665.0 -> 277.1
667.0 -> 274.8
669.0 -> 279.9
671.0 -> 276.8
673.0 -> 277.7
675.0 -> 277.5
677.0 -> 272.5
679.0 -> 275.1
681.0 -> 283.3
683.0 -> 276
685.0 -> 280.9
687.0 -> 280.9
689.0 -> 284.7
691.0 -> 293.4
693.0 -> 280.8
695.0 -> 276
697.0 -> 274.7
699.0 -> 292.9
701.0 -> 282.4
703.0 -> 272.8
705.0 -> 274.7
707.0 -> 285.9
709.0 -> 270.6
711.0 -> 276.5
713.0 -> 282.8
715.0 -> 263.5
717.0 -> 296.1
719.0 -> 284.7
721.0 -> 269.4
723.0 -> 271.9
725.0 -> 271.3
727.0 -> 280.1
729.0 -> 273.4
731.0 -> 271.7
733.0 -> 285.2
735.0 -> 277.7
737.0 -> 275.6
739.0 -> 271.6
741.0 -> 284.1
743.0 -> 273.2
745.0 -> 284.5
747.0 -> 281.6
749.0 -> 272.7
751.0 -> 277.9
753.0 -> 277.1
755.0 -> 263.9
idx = 0.016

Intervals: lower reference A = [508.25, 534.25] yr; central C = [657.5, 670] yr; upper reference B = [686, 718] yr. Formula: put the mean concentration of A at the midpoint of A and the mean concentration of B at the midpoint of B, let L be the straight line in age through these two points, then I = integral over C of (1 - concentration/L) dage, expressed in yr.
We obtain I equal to 0.3 yr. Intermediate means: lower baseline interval 281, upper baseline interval 281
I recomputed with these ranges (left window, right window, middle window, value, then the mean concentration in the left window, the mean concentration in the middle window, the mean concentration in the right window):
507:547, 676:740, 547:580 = 0.56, 280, 275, 278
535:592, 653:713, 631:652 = -0.22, 276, 280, 278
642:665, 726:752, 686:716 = -0.26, 277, 280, 278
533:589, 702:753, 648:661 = 0.08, 276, 275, 277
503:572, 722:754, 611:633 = 0.04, 278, 277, 277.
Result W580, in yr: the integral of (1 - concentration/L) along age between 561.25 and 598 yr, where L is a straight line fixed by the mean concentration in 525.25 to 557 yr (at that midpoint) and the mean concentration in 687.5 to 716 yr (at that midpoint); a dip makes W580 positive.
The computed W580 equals 0.1 yr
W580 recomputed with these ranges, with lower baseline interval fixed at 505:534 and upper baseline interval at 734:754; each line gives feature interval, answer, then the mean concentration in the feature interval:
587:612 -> 0.4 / 276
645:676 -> 0.3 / 276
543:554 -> 0.4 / 271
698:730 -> 0.0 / 278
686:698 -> -0.1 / 282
